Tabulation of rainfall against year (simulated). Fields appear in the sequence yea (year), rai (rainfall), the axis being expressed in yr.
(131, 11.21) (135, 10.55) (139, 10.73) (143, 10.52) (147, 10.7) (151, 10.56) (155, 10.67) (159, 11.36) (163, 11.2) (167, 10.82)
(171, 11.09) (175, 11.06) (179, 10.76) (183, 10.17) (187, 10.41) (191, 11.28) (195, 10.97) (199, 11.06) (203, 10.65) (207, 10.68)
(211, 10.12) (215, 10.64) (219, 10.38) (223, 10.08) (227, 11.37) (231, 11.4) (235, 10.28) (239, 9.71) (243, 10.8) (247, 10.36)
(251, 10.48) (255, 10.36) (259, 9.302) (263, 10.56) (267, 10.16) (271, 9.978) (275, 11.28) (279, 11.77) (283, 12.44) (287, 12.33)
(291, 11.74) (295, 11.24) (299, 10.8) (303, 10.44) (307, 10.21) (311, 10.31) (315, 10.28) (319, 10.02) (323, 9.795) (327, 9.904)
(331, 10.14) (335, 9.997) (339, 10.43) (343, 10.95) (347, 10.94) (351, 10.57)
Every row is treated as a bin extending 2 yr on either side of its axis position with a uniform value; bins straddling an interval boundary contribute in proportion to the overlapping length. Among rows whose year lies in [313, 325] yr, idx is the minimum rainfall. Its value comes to 9.795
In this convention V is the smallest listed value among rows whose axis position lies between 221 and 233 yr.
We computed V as 10.08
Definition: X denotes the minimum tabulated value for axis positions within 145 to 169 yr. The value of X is 10.56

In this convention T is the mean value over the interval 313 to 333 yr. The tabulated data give 10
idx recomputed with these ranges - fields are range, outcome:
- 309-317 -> 10.28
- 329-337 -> 9.997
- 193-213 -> 10.12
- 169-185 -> 10.17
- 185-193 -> 10.41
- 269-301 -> 9.978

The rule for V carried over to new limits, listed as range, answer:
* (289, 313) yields 10.21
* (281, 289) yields 12.33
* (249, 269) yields 9.302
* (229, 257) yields 9.71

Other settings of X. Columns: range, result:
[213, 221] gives 10.38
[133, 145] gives 10.52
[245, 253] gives 10.36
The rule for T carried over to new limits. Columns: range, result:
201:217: 10.5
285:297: 11.8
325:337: 10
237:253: 10.3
